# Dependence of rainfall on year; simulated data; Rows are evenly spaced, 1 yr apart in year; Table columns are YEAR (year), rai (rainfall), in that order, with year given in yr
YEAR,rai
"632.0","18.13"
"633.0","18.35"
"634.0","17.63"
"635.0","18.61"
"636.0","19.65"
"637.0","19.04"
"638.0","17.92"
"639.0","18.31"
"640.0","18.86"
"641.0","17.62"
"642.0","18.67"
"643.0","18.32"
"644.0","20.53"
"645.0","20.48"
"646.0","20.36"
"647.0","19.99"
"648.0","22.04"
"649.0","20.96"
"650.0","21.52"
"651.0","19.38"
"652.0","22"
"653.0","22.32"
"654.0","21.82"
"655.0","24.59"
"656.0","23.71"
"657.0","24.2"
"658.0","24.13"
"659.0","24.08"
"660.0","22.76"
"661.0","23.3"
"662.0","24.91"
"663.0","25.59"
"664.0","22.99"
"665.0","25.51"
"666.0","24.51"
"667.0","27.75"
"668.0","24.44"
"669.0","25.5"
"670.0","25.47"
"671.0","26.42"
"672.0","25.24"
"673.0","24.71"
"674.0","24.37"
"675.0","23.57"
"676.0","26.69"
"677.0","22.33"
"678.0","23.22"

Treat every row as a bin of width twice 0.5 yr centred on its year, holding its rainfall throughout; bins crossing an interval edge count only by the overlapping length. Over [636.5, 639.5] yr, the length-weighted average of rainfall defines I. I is 18.4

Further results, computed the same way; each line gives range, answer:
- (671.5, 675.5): 24.5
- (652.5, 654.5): 22.1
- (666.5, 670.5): 25.8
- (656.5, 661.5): 23.7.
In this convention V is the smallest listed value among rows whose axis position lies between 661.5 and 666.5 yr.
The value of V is 22.99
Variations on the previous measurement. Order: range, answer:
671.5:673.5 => 24.71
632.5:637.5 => 17.63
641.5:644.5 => 18.32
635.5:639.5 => 17.92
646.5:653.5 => 19.38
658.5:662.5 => 22.76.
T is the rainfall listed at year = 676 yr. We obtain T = 26.69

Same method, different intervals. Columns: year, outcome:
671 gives 26.42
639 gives 18.31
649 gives 20.96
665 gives 25.51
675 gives 23.57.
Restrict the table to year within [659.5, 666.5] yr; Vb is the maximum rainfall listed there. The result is 25.59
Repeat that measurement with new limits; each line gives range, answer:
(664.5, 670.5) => 27.75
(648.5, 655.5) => 24.59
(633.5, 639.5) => 19.65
